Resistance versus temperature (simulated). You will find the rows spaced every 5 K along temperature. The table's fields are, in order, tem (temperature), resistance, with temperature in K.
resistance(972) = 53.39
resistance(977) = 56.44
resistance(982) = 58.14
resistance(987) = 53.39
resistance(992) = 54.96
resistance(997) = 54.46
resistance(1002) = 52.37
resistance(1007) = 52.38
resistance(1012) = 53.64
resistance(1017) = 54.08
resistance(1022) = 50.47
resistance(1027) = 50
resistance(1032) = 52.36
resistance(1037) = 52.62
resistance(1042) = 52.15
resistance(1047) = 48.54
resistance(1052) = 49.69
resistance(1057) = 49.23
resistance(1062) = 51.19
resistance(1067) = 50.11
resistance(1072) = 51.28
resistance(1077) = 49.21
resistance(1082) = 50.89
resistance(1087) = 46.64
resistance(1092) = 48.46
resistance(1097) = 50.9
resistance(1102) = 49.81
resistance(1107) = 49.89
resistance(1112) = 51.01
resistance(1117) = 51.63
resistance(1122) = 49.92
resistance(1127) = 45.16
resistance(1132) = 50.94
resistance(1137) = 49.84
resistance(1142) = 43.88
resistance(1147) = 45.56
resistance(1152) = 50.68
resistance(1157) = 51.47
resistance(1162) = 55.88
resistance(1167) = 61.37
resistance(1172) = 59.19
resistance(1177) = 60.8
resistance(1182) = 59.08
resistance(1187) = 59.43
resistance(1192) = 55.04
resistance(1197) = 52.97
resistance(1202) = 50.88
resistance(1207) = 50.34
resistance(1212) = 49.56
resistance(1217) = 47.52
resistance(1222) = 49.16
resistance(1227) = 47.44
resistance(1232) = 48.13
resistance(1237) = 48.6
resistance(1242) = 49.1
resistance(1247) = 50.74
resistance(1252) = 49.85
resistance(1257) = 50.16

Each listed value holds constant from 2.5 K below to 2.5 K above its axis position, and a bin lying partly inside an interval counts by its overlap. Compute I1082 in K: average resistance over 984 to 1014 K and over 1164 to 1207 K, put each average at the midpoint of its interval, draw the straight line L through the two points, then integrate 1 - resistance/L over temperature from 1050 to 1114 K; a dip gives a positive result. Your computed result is 6.06 K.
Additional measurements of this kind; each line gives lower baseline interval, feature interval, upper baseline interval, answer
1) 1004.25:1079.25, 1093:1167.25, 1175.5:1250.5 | 1.89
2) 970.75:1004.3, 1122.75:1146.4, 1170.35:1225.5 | 2.89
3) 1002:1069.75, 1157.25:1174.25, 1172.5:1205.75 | -0.70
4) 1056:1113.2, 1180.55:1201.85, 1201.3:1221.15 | -2.75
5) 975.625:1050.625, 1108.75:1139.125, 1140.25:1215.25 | 2.13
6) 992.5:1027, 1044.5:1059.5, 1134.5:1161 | 0.70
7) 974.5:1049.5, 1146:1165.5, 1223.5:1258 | -0.49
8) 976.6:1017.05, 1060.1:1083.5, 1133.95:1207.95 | 1.56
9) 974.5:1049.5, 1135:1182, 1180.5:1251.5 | -1.70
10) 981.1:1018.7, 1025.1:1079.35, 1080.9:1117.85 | 1.26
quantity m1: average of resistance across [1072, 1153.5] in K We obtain 49.1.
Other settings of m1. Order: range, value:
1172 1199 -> 57.7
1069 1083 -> 50.4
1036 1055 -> 50.6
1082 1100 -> 49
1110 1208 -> 52.8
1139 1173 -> 52.2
